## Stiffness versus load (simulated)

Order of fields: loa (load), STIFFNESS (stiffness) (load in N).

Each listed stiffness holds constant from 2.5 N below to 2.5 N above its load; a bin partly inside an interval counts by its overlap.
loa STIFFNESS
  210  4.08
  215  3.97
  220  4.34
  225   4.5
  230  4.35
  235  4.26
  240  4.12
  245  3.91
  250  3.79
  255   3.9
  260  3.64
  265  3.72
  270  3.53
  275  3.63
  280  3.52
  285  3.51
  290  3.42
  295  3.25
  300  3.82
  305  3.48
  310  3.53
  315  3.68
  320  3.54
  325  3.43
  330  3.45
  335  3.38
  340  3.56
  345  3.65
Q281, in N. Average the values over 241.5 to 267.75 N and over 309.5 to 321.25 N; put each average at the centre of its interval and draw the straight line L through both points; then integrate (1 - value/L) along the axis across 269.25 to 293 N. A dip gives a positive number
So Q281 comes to 1.3 N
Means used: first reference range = 3.8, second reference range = 3.6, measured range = 3.52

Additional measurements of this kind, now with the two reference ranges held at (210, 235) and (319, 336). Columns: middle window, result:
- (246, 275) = 1.8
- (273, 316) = 2.0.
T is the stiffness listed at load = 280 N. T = 3.52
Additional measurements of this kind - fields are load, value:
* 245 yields 3.91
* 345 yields 3.65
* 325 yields 3.43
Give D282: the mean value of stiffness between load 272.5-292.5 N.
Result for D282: 3.52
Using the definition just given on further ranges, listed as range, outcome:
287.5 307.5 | 3.49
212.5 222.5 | 4.15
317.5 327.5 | 3.49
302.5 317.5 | 3.56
